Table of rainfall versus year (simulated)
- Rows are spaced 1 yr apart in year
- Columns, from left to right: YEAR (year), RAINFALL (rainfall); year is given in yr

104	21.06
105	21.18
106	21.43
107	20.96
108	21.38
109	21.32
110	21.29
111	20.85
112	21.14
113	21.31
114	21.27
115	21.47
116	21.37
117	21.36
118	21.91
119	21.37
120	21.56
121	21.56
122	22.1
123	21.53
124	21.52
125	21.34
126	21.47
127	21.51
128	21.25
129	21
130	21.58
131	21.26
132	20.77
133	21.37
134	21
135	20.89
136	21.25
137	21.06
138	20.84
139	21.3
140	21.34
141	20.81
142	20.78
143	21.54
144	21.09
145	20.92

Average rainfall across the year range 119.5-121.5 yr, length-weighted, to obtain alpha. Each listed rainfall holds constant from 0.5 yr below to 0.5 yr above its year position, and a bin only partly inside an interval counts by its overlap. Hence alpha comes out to 21.6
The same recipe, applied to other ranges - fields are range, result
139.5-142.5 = 21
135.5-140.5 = 21.2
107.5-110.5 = 21.3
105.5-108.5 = 21.3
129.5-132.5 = 21.2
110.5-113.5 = 21.1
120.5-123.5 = 21.7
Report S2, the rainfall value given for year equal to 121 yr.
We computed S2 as 21.56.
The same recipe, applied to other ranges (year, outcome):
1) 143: 21.54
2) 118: 21.91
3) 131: 21.26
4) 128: 21.25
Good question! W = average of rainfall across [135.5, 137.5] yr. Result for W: 21.2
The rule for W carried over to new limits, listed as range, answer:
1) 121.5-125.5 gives 21.6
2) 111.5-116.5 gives 21.3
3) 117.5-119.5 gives 21.6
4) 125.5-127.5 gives 21.5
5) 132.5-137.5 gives 21.1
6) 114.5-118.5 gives 21.5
